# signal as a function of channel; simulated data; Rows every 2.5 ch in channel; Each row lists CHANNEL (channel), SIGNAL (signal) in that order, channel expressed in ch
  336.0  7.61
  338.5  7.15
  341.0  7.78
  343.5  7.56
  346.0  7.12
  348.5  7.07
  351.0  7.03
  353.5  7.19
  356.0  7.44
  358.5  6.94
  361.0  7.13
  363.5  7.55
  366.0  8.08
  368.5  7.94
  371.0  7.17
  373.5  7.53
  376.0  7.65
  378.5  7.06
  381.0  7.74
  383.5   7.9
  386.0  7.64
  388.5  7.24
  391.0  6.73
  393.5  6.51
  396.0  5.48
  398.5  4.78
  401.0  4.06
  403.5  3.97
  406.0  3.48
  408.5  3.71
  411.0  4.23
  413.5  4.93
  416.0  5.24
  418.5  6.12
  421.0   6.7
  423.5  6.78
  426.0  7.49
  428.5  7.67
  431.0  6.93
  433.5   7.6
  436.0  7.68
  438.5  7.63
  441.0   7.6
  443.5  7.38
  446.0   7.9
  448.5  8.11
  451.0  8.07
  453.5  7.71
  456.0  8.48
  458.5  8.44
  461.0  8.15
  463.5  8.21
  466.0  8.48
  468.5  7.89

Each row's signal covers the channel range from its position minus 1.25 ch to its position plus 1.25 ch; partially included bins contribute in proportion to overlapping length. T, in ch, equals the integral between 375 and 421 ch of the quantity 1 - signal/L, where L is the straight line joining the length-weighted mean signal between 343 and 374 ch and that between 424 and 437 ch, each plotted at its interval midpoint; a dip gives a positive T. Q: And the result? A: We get 9.8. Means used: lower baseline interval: 7.36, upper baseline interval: 7.43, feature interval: 5.82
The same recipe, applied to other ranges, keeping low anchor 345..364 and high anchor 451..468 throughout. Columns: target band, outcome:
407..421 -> 5.0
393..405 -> 4.4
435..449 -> 0.6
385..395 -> 0.7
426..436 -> 0.6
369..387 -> -0.3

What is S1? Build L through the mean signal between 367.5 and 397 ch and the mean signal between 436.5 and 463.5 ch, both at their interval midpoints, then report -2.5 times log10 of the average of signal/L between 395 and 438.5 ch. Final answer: 0.305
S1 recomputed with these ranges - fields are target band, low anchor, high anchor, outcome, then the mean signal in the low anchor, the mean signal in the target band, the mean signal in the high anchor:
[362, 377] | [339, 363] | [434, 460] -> -0.04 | 7.26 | 7.64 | 7.89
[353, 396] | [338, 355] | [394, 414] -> -0.25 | 7.28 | 7.33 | 4.39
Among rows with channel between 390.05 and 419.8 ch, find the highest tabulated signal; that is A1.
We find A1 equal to 6.73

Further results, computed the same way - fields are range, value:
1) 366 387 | 8.08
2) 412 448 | 7.9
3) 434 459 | 8.48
